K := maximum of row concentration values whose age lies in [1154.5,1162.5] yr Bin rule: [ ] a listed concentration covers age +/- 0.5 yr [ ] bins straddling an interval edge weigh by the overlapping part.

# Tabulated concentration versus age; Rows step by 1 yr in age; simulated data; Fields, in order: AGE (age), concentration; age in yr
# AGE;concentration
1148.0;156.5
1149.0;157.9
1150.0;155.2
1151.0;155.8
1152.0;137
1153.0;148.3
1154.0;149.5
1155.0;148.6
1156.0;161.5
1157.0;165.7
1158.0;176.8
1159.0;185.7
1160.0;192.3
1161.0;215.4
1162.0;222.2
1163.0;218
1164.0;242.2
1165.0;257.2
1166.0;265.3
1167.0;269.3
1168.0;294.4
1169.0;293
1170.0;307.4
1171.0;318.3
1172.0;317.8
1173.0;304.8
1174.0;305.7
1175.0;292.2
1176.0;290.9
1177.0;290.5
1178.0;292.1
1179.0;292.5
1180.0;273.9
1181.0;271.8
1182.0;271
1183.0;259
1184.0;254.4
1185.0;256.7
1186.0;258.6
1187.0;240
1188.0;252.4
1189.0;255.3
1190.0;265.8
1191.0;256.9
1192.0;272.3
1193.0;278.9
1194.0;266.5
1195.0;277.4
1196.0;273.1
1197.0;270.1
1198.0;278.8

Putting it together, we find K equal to 222.2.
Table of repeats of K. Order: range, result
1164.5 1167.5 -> 269.3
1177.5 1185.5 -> 292.5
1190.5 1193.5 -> 278.9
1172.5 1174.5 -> 305.7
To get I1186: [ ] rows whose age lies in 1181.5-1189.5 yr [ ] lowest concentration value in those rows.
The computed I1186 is 240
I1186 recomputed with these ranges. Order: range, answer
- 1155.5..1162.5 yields 161.5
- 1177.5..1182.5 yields 271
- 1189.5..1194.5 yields 256.9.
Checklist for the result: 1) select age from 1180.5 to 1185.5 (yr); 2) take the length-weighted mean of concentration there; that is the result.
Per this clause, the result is 263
